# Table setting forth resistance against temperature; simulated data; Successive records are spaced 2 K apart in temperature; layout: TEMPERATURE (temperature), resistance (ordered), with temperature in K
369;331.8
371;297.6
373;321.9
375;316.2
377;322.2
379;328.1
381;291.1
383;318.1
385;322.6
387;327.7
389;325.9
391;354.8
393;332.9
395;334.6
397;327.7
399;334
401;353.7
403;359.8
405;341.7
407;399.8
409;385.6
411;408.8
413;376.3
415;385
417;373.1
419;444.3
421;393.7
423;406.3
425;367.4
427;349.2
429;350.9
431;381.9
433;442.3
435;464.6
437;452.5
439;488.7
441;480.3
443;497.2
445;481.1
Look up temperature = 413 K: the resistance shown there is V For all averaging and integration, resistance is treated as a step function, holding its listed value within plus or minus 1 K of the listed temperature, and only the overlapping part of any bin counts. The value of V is 376.3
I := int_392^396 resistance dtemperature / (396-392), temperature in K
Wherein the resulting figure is 334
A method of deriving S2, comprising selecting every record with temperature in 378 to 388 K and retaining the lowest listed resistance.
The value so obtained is 291.1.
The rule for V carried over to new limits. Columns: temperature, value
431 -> 381.9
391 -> 354.8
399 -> 334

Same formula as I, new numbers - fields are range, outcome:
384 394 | 333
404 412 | 384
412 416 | 381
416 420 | 409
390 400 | 337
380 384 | 305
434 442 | 472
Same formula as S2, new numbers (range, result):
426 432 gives 349.2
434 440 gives 452.5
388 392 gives 325.9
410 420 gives 373.1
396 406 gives 327.7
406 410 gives 385.6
